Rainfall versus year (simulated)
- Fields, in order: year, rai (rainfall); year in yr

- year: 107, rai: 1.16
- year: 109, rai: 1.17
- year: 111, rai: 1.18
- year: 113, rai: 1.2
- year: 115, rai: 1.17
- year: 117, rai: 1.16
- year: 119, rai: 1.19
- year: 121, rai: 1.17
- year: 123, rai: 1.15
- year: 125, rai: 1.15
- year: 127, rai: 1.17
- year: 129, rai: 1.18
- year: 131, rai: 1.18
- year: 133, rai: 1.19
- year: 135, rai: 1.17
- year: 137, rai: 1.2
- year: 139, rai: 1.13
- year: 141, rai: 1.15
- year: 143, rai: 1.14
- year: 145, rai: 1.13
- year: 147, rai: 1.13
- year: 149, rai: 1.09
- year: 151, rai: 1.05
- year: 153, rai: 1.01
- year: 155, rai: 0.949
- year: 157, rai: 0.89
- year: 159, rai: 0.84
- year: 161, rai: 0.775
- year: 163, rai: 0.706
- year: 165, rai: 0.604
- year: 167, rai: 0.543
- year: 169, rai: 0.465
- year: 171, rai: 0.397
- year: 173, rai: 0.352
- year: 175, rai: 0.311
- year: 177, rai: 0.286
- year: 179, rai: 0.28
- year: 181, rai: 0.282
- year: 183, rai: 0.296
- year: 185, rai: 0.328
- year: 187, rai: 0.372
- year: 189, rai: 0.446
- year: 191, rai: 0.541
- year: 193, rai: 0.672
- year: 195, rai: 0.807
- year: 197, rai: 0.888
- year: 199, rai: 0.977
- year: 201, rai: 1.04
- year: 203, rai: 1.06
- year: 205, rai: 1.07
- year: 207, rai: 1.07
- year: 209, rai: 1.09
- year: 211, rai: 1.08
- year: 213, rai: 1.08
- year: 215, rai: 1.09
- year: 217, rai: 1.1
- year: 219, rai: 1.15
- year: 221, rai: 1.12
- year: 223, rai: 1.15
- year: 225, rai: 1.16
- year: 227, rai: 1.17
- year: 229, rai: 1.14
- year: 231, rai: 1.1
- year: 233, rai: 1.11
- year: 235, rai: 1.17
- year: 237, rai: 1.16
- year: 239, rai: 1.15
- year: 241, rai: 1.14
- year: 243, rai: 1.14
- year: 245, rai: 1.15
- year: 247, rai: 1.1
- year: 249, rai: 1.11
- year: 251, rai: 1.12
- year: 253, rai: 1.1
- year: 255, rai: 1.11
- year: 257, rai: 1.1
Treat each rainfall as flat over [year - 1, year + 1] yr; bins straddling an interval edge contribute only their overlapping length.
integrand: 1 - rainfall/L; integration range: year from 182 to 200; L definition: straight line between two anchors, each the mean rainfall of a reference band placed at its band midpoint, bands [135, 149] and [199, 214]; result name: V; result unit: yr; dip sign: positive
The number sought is 8.1 yr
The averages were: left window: 1.14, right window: 1.06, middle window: 0.592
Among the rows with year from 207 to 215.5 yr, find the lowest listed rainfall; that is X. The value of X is 1.07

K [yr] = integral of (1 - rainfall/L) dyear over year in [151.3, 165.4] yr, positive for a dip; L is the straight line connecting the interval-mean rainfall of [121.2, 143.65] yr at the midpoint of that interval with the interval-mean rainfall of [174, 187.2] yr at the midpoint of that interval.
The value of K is -2.80 yr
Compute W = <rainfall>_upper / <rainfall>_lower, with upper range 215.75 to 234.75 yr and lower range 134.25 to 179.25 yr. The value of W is 1.4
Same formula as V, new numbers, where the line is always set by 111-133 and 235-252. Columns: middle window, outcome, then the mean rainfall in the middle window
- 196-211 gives 1.5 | 1.03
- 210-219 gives 0.4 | 1.09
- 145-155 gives 0.9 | 1.06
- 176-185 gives 6.7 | 0.291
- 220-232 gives 0.0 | 1.14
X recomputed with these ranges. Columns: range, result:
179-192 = 0.28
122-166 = 0.604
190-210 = 0.541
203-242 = 1.06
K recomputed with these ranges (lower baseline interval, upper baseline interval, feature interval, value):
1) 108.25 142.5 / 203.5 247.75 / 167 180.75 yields 9.4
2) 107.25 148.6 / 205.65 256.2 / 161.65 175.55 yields 7.9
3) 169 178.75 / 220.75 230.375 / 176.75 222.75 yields -1.2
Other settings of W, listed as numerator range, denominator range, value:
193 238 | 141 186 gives 1.56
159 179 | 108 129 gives 0.43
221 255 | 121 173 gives 1.17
